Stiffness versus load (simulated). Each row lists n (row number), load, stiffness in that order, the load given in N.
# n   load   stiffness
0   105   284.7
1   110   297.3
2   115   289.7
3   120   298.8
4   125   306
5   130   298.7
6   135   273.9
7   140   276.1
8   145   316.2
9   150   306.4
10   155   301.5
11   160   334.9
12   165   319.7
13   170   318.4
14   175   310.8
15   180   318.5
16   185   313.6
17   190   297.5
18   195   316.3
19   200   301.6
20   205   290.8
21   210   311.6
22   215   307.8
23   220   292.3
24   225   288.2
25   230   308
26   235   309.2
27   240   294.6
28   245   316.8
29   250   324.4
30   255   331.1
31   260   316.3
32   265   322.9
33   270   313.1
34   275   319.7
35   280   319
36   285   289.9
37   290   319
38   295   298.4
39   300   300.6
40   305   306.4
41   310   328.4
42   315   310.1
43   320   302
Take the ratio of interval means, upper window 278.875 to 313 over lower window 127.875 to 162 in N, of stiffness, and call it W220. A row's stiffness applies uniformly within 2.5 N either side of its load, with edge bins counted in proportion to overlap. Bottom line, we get 1.03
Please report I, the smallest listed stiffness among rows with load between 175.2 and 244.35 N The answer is 288.2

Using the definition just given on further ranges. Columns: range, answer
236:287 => 289.9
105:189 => 273.9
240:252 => 294.6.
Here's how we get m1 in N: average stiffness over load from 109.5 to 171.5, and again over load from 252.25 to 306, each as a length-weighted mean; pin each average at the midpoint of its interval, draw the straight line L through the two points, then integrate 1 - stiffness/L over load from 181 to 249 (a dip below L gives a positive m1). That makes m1 0.8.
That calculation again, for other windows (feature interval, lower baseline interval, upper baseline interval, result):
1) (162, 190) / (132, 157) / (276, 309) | -1.6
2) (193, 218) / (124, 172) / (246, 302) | 0.3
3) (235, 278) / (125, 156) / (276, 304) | -1.8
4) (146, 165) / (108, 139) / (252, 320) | -1.2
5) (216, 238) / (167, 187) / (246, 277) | 1.3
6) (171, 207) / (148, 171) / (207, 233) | 0.2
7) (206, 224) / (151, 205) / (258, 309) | 0.6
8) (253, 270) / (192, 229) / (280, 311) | -0.9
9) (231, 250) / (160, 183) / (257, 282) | 0.6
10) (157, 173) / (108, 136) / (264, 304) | -1.3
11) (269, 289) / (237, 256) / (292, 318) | 0.1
